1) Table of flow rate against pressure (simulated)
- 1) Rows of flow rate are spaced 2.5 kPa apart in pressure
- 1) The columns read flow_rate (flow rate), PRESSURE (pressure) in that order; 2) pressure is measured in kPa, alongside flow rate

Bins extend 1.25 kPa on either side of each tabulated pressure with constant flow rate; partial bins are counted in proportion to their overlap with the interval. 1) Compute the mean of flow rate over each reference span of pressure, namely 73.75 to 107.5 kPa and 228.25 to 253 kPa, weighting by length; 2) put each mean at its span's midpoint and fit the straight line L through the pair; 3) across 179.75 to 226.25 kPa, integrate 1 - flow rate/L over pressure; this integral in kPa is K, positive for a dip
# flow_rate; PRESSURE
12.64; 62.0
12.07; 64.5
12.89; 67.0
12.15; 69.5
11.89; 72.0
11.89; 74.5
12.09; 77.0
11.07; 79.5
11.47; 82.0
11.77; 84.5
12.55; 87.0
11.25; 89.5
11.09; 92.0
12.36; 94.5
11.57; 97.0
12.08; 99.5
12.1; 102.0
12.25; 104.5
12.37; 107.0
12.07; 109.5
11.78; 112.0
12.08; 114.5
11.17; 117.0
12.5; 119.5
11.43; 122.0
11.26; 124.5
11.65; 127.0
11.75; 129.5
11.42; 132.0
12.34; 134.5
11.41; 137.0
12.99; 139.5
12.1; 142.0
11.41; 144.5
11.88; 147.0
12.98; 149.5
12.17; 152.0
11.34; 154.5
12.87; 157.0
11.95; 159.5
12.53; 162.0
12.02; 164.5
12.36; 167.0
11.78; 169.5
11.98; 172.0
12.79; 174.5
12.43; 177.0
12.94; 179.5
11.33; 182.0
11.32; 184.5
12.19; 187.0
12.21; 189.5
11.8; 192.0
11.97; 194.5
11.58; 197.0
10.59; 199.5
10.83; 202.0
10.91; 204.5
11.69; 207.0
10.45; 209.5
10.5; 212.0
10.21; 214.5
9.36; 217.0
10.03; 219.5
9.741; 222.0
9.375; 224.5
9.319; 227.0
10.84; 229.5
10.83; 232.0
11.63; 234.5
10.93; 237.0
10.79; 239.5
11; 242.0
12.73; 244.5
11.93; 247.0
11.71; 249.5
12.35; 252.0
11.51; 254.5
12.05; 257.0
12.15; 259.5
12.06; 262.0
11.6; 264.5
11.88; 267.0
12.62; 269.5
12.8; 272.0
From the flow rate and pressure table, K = 2.58 kPa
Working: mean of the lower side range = 11.8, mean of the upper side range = 11.5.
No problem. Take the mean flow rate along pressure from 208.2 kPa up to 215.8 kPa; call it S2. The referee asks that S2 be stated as 10.4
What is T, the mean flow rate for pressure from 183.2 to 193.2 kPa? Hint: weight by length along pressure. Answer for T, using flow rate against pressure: 11.9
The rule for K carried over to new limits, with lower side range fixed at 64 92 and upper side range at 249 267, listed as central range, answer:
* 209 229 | 3.4 kPa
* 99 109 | -0.3 kPa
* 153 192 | -0.7 kPa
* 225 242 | 1.8 kPa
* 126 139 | 0.1 kPa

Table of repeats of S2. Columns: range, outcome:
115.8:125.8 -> 11.6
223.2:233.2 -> 10.1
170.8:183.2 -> 12.3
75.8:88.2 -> 11.8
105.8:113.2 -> 12.1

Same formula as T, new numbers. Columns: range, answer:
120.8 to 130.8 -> 11.5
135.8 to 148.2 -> 12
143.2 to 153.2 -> 12.1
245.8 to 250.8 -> 11.8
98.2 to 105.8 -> 12.1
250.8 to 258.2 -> 12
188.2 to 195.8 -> 12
